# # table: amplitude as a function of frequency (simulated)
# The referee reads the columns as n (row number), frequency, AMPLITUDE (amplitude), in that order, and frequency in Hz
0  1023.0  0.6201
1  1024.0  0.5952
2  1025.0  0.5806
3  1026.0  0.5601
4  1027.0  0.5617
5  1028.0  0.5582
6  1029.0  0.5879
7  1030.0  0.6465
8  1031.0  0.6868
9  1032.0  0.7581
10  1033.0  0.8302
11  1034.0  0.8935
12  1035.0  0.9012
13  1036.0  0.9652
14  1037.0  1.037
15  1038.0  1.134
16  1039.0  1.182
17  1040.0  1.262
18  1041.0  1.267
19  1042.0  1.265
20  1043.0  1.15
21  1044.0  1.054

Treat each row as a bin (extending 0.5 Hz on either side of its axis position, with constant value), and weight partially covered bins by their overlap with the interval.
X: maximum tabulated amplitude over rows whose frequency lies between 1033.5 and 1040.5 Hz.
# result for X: 1.262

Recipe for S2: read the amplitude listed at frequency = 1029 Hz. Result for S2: 0.5879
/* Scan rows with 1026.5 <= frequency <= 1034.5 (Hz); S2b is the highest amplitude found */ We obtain 0.8935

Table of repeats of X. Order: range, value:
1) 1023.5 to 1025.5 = 0.5952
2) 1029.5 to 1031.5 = 0.6868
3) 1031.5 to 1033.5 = 0.8302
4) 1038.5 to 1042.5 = 1.267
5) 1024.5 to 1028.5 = 0.5806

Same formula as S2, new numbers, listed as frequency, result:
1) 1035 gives 0.9012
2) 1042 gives 1.265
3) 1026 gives 0.5601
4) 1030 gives 0.6465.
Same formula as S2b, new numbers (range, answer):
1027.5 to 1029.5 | 0.5879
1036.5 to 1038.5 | 1.134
